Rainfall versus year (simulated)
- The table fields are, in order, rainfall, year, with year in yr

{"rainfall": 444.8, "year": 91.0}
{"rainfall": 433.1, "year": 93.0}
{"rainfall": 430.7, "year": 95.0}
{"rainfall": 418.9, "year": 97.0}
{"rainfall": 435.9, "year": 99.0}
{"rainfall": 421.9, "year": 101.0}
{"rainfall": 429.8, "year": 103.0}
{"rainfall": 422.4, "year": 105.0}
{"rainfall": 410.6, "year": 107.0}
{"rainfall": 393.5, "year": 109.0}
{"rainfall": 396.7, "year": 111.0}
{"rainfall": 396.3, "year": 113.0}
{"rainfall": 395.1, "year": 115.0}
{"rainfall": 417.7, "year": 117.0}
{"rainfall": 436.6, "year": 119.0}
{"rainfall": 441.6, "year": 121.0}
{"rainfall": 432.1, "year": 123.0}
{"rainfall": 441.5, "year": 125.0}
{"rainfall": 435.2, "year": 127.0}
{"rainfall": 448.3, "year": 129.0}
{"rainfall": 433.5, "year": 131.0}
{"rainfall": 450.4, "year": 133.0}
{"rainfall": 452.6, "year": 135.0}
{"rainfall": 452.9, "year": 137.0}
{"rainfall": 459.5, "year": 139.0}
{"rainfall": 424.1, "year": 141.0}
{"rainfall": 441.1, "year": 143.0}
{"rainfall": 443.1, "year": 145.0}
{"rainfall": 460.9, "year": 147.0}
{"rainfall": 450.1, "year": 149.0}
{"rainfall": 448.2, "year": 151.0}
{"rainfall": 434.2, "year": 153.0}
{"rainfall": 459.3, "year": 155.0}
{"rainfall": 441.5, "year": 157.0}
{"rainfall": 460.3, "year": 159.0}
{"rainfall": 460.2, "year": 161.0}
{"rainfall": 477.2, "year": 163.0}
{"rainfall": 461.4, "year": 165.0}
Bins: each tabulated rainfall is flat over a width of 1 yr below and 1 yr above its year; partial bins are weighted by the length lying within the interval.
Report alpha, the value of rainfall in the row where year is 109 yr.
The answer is 393.5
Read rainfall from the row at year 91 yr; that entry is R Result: 444.8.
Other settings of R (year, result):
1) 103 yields 429.8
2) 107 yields 410.6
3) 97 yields 418.9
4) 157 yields 441.5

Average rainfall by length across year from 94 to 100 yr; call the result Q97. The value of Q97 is 428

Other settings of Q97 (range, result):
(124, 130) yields 442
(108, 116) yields 395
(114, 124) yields 425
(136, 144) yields 444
